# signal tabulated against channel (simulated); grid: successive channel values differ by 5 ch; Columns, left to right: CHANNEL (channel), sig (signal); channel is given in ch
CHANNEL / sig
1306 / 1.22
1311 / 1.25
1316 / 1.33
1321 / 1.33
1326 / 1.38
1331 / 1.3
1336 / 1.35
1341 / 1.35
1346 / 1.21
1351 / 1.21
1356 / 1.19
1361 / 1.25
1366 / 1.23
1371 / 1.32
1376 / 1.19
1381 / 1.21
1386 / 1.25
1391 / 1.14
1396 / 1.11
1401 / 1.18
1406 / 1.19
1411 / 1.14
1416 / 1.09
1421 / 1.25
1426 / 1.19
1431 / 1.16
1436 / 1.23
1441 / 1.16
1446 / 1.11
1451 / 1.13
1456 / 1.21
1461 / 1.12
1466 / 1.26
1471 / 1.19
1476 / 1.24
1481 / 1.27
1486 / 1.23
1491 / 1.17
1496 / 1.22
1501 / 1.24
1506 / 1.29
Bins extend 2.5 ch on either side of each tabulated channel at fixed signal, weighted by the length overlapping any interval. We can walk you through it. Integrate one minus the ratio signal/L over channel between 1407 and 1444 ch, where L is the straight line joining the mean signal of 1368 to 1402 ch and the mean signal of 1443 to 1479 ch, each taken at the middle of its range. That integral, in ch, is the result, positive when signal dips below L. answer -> 0.5 ch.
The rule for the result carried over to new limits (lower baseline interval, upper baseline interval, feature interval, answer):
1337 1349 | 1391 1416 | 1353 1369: 0.2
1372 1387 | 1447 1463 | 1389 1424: 1.2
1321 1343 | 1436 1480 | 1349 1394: 2.5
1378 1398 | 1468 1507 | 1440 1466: 1.2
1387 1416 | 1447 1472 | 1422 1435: -0.3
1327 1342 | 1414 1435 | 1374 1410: 1.6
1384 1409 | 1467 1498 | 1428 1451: 0.7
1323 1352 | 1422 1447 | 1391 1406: 0.9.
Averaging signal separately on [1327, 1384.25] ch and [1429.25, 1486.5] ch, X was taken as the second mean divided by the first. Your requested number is 0.95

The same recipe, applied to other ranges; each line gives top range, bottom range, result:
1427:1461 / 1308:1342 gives 0.88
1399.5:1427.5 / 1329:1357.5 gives 0.92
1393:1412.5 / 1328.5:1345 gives 0.87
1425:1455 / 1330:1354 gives 0.91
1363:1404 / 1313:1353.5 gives 0.92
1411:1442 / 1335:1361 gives 0.94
